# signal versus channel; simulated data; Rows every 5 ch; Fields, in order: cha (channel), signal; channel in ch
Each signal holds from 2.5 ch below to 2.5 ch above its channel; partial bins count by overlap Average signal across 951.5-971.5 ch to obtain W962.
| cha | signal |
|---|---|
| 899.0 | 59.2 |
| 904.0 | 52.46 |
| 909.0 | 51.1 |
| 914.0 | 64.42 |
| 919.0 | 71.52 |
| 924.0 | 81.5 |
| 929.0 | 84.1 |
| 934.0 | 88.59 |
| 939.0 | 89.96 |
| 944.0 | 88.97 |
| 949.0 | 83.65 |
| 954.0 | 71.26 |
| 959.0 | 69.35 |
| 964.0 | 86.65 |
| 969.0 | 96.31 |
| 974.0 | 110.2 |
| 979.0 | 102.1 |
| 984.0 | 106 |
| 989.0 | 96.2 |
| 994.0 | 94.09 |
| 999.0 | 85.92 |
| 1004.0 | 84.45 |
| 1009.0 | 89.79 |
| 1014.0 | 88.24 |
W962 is 80.9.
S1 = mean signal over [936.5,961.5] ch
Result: 80.6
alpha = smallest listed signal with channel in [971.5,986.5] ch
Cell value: 102.1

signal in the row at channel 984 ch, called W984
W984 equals 106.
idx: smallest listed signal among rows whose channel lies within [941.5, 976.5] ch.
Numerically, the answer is 69.35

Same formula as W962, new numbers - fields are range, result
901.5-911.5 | 51.8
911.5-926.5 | 72.5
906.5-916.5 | 57.8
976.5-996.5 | 99.6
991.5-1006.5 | 88.2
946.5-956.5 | 77.5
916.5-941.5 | 83.1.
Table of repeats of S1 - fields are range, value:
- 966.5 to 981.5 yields 103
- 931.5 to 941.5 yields 89.3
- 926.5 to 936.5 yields 86.3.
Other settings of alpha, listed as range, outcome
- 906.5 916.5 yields 51.1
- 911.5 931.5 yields 64.42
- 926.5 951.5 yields 83.65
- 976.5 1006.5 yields 84.45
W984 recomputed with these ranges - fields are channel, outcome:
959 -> 69.35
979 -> 102.1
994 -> 94.09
